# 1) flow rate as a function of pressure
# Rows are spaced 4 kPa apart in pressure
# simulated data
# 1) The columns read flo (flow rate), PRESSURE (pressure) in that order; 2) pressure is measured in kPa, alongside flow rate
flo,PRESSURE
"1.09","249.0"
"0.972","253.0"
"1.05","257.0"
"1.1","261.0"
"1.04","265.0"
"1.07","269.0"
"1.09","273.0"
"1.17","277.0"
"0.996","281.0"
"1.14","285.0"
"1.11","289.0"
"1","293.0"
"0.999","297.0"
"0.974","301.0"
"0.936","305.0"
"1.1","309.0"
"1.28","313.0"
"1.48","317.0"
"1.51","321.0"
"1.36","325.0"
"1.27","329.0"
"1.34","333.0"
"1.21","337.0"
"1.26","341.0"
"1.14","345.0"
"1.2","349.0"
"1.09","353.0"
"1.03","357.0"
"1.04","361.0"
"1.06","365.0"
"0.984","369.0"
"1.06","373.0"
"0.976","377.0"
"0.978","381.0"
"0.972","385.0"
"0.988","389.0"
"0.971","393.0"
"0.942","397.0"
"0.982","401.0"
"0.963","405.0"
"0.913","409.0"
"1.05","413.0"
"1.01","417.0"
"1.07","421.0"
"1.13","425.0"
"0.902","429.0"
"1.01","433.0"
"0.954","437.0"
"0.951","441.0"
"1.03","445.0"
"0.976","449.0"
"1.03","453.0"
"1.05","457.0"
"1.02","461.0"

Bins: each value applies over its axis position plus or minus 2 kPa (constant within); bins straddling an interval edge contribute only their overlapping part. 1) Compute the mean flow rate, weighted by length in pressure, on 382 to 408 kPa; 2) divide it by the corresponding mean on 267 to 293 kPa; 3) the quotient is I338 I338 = 0.9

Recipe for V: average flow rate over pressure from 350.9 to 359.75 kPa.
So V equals 1.06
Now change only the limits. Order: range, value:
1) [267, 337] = 1.17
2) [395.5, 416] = 0.973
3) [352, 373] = 1.04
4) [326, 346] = 1.26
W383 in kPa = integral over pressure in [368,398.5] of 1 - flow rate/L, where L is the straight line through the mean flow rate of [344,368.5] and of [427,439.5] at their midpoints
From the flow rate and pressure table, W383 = 1.6 kPa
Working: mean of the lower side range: 1.08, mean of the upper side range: 0.955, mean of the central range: 0.985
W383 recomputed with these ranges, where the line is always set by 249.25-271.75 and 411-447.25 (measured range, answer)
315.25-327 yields -4.7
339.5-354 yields -2.0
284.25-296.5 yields -0.3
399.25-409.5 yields 0.6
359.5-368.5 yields -0.1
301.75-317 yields -1.5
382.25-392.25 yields 0.4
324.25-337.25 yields -3.3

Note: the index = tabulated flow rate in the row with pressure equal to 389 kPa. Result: 0.988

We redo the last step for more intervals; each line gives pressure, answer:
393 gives 0.971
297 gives 0.999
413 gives 1.05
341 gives 1.26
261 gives 1.1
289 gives 1.11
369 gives 0.984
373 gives 1.06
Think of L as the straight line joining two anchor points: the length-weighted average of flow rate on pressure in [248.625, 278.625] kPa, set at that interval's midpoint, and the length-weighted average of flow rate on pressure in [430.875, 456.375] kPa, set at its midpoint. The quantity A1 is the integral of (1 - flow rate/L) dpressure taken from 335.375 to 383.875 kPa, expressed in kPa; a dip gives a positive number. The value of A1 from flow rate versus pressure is -2.5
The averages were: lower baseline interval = 1.07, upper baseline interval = 0.995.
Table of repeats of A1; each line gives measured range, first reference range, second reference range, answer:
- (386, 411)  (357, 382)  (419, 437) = 1.4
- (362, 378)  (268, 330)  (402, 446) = 0.6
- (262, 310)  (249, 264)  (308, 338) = 4.8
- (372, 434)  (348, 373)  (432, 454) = 1.8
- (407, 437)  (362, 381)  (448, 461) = 0.3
